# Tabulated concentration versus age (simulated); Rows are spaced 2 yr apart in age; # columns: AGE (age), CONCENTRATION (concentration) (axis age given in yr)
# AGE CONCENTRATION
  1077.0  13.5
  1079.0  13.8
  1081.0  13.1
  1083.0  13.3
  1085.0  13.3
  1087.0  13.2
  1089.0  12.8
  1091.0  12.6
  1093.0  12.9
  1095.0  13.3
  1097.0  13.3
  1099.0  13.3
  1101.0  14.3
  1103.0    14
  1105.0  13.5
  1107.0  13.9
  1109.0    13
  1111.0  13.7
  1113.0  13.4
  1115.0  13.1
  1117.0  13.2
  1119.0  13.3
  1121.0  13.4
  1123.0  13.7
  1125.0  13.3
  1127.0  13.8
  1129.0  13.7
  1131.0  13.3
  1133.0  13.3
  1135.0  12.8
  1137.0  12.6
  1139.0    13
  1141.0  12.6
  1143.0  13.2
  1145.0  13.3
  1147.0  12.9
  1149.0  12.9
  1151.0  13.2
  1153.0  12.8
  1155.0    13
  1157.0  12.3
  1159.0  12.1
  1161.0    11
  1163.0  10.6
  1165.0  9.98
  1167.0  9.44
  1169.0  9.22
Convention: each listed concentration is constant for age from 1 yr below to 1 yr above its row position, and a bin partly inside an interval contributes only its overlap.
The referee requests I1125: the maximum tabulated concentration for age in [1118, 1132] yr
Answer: 13.8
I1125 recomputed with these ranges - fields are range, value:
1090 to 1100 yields 13.3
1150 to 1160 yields 13.2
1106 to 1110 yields 13.9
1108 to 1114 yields 13.7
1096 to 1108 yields 14.3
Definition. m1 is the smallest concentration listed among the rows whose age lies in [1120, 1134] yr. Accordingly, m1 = 13.3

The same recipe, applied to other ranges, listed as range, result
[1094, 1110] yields 13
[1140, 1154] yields 12.6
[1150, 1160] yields 12.1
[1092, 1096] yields 12.9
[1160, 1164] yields 10.6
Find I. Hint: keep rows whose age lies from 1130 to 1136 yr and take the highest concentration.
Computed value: 13.3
